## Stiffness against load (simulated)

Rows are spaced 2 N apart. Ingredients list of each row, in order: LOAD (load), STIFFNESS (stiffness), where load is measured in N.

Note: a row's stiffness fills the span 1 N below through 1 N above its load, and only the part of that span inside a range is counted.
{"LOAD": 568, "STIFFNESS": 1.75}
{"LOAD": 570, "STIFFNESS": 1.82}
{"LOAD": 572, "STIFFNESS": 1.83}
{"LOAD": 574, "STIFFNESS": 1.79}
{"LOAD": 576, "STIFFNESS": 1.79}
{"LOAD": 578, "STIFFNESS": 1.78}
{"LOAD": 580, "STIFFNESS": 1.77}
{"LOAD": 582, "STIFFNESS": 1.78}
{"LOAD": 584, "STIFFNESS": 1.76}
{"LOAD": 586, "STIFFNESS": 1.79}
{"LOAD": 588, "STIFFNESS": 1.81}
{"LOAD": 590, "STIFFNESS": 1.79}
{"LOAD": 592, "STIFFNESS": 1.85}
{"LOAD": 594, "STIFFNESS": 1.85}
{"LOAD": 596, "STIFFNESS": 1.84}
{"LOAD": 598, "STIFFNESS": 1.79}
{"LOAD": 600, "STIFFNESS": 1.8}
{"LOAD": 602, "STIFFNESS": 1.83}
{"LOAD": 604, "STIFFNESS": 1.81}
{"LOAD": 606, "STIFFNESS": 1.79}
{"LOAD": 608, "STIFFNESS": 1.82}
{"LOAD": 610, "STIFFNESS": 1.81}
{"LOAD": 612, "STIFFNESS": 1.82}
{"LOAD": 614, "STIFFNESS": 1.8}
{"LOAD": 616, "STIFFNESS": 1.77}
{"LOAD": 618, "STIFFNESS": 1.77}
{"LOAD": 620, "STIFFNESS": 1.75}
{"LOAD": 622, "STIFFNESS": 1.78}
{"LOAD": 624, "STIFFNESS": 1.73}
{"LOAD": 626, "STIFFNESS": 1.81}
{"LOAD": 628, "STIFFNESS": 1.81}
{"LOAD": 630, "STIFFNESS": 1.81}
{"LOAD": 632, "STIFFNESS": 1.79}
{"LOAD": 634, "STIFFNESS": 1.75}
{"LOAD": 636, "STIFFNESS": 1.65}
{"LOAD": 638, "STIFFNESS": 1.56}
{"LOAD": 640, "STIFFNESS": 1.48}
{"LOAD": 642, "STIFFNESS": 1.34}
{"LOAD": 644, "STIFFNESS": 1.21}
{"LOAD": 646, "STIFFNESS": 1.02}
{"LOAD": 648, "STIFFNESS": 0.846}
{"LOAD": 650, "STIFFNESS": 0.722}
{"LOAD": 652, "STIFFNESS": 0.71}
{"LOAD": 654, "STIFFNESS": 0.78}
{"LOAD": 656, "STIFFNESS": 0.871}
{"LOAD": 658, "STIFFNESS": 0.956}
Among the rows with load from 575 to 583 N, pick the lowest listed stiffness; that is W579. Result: 1.77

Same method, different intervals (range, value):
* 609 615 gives 1.8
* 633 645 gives 1.21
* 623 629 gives 1.73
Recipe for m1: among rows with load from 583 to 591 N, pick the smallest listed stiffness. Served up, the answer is 1.76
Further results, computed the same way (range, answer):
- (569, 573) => 1.82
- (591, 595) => 1.85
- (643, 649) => 0.846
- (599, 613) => 1.79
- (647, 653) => 0.71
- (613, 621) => 1.75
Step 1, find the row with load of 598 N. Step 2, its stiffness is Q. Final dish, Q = 1.79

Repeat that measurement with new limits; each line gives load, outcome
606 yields 1.79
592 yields 1.85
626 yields 1.81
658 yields 0.956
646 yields 1.02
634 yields 1.75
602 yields 1.83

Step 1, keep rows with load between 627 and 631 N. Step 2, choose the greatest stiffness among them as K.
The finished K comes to 1.81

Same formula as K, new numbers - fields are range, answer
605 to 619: 1.82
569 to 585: 1.83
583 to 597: 1.85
